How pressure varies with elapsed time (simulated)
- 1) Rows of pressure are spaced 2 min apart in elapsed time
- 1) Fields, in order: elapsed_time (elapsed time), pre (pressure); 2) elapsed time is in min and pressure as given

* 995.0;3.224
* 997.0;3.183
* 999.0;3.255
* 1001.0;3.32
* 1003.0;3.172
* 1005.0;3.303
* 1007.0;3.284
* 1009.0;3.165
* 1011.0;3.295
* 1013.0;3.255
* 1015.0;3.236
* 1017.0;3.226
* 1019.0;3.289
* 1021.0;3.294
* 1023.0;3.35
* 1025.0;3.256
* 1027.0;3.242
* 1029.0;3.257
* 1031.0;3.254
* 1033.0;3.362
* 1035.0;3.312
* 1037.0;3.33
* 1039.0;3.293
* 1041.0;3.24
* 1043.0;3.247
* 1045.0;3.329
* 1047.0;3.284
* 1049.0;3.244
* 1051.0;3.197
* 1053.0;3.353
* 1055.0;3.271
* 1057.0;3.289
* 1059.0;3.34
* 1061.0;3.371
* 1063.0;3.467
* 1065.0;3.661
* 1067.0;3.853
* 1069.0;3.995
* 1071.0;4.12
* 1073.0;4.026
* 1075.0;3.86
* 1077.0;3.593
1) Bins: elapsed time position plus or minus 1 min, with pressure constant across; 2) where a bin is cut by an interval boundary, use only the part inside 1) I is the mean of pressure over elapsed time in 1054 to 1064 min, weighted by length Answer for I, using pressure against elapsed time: 3.35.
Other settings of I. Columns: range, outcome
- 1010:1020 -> 3.26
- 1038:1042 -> 3.27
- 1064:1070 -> 3.84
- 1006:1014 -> 3.25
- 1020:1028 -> 3.29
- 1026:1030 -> 3.25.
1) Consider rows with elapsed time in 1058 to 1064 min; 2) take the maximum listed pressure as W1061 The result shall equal 3.467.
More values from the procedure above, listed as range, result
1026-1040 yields 3.362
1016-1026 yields 3.35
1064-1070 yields 3.995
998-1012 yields 3.32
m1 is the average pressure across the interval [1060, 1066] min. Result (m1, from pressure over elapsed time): 3.5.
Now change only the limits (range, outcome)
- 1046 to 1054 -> 3.27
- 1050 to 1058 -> 3.28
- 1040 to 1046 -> 3.27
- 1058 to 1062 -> 3.36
